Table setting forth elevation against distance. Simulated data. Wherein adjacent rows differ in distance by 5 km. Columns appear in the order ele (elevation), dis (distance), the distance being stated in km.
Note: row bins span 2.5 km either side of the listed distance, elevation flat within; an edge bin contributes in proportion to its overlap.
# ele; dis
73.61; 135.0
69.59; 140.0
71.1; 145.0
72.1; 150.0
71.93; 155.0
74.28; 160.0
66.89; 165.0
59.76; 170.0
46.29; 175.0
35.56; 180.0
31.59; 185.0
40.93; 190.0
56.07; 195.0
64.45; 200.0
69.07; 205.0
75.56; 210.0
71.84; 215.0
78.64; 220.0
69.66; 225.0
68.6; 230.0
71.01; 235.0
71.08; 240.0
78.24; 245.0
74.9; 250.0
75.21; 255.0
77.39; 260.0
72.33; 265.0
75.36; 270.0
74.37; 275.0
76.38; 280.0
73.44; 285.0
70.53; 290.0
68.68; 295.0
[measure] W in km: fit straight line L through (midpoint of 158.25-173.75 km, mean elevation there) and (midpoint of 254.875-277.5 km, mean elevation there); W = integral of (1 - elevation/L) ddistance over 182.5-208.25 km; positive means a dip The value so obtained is 5.7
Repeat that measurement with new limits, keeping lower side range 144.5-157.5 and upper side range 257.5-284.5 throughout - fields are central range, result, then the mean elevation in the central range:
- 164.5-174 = 1.63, 59.9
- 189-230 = 3.66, 66.9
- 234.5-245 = 0.20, 72.8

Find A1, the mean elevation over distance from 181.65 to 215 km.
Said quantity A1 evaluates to 56.9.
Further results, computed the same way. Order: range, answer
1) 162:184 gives 51.2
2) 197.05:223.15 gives 71.6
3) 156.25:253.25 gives 63.6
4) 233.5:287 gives 74.6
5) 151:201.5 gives 55.1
